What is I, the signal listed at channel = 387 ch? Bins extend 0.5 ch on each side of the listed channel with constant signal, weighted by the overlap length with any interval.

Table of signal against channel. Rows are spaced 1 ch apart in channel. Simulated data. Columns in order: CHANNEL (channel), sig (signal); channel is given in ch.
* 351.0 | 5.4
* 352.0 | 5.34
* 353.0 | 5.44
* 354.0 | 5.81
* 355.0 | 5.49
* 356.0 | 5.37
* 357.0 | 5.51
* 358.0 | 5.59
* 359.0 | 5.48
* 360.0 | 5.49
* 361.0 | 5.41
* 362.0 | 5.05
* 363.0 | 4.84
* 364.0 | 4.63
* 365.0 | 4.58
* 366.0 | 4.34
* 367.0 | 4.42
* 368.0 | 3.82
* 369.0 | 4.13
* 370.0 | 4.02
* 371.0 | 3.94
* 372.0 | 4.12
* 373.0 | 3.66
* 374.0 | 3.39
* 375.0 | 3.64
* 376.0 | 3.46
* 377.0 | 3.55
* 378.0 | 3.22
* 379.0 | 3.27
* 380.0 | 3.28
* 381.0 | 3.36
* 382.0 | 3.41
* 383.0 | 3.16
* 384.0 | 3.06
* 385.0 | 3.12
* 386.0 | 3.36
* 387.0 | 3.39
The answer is 3.39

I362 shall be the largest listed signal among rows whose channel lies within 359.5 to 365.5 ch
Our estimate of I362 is 5.49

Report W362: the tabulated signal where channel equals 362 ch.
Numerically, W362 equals 5.05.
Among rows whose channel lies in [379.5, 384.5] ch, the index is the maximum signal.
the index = 3.41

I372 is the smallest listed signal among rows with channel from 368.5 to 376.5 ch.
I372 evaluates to 3.39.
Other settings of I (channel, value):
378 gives 3.22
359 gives 5.48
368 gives 3.82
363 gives 4.84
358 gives 5.59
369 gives 4.13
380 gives 3.28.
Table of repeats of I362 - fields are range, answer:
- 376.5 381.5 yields 3.55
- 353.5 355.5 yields 5.81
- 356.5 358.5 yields 5.59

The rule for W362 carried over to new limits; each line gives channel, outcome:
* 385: 3.12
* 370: 4.02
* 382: 3.41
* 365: 4.58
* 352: 5.34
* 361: 5.41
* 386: 3.36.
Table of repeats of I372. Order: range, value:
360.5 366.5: 4.34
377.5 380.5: 3.22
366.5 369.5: 3.82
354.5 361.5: 5.37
